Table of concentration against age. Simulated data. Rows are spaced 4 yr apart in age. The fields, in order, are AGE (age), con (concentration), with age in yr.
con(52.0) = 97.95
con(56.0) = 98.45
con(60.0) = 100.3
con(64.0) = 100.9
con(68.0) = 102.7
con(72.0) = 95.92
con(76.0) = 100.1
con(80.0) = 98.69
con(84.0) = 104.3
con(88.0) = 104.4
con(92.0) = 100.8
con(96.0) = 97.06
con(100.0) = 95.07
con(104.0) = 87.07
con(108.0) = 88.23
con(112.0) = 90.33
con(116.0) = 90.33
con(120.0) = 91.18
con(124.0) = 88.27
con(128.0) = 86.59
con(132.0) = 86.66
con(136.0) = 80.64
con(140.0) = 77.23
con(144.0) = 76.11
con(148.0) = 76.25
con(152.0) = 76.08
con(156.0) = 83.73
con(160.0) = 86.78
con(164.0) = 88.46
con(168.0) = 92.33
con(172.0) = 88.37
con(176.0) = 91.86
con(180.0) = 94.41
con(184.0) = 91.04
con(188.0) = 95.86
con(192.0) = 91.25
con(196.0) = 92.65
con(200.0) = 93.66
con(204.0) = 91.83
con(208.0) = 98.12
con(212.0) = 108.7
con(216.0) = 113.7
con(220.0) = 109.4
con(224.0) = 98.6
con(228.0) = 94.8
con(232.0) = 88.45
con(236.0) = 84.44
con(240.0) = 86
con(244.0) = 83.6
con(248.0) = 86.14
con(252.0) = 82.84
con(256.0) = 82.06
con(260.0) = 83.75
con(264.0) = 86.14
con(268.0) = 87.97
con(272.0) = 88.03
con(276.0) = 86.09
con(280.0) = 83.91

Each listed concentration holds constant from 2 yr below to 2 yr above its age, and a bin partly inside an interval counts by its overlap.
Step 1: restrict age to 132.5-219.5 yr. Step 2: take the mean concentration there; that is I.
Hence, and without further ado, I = 90.2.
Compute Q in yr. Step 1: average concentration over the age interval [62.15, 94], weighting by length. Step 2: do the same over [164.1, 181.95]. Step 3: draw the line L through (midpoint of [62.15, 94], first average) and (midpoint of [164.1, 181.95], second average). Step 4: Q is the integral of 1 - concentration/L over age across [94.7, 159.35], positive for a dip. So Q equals 7.09 yr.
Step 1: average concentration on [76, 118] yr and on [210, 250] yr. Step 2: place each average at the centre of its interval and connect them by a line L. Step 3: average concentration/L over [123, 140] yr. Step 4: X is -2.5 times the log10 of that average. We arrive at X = 0.14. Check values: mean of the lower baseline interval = 95.8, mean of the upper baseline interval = 95.4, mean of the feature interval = 84.4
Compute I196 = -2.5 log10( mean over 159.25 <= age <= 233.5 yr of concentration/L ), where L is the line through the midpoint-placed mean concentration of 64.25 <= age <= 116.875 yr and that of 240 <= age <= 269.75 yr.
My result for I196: -0.08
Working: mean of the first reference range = 96.8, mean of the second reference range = 84.7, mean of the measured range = 95.5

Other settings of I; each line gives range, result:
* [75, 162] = 89.2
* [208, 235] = 101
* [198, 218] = 101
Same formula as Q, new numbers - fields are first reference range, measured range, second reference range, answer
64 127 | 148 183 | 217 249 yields 2.51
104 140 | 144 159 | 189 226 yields 2.07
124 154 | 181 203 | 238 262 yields -2.87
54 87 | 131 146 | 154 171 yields 1.88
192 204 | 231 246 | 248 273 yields 0.40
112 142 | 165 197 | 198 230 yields 1.12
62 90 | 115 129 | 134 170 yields 0.05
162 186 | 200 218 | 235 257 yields -2.94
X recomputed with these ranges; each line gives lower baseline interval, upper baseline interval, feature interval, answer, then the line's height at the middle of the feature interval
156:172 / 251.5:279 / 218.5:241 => -0.09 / 86.4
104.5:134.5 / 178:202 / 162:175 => 0.02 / 91.8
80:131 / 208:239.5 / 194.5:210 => 0.04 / 98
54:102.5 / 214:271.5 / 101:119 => 0.10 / 98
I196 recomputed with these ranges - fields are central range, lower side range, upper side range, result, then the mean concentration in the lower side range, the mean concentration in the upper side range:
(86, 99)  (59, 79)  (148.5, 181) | -0.04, 99.9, 87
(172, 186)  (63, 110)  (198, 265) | 0.03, 97.9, 92.6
